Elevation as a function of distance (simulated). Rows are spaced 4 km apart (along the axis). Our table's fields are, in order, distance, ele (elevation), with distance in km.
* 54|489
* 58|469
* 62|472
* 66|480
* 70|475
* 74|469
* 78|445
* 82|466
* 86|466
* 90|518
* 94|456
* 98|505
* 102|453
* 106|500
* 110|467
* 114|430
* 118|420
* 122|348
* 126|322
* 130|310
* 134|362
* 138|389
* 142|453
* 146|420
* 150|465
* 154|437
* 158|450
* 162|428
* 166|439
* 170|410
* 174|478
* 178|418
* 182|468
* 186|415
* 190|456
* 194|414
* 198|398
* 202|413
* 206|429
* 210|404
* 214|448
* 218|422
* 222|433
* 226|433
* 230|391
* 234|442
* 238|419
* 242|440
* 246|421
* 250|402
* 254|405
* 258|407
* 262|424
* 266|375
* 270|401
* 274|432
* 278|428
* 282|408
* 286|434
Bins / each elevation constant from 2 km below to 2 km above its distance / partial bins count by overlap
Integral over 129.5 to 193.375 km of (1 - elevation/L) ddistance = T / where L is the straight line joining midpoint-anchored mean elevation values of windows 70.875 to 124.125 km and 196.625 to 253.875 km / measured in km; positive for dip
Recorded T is 1.7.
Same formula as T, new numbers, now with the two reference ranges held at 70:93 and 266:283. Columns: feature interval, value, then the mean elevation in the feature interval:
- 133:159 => 1.5 km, 427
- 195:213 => 0.9 km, 413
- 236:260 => 0.3 km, 416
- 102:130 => 3.2 km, 410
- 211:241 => 0.1 km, 427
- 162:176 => 0.2 km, 440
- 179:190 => 0.0 km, 442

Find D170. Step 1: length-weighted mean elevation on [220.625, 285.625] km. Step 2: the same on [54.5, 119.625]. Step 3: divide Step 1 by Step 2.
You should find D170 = 0.89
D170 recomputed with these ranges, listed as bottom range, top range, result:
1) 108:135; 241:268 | 1.08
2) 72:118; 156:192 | 0.94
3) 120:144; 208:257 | 1.16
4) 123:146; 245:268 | 1.09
